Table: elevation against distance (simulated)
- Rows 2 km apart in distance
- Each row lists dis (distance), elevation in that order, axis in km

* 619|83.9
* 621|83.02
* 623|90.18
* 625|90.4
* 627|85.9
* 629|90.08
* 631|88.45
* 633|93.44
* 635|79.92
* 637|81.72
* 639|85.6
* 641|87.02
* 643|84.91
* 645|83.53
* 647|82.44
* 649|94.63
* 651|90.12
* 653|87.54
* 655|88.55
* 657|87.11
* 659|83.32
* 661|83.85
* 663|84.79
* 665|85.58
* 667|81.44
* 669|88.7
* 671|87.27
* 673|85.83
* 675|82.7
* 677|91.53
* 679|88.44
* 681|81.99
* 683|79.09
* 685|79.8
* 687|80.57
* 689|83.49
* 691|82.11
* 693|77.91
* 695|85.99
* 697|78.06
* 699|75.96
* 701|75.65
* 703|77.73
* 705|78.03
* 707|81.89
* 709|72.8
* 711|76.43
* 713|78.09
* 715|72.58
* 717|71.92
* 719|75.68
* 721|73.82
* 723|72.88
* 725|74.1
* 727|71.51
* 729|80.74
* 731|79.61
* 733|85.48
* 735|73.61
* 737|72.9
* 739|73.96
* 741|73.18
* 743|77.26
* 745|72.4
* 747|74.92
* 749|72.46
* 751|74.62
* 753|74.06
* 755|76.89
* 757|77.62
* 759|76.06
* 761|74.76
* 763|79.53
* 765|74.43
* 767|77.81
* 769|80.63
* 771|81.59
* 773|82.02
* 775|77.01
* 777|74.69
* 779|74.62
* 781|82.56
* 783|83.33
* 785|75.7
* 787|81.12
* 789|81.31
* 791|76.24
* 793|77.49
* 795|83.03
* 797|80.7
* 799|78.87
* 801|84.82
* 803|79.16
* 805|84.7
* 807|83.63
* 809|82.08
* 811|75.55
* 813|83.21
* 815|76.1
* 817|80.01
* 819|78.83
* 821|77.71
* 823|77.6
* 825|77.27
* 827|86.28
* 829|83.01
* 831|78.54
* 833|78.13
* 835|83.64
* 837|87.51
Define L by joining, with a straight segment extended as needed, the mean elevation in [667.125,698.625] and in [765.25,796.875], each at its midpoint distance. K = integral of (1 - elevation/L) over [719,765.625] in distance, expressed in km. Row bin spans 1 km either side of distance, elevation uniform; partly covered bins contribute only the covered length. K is 3.1 km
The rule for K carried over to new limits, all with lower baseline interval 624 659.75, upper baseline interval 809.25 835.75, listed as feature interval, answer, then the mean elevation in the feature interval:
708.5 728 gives 2.3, 74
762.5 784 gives 0.7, 78.9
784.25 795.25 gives 0.3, 79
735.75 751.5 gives 1.7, 73.9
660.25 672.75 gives 0.1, 85.3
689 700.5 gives 0.6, 80.1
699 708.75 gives 0.8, 77.7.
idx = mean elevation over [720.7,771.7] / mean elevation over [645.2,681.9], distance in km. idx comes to 0.9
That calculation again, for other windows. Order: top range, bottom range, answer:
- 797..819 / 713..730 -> 1.09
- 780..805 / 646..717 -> 0.98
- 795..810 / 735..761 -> 1.10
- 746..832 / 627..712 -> 0.94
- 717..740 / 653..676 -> 0.89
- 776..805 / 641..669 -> 0.93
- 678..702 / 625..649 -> 0.94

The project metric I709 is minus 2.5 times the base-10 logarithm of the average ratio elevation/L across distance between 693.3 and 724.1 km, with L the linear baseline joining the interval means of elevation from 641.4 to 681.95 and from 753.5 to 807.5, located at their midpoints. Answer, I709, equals 0.09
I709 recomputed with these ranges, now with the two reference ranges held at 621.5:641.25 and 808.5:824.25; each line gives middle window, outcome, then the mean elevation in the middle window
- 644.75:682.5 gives -0.01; 86.2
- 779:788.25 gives 0.00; 80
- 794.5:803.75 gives -0.02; 81.3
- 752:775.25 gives 0.05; 77.7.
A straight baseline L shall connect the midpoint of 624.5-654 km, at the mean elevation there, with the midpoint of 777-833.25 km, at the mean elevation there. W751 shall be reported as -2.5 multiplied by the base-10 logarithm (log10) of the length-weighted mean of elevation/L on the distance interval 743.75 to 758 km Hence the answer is 0.10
